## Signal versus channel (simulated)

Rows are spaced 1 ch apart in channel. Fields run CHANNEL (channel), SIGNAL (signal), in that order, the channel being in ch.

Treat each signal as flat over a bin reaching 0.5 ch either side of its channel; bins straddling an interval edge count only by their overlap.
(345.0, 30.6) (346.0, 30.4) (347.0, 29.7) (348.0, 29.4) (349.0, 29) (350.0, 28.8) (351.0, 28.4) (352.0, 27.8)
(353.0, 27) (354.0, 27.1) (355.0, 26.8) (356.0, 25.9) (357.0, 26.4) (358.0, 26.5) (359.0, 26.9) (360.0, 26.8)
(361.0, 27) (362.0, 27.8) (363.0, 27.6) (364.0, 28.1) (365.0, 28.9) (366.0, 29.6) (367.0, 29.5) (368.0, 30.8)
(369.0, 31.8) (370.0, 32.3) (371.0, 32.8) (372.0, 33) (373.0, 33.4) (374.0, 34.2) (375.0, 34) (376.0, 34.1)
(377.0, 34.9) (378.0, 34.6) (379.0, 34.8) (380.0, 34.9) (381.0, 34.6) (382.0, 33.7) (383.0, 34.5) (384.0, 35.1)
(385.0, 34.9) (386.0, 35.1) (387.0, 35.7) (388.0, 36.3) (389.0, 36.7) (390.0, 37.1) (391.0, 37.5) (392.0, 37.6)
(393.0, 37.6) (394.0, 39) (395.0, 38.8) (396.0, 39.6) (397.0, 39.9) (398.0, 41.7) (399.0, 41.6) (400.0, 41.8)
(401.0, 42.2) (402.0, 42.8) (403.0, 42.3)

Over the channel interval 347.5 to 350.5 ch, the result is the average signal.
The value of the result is 29.1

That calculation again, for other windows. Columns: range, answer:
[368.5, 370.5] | 32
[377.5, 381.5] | 34.7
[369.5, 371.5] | 32.5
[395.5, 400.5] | 40.9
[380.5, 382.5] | 34.2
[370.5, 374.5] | 33.3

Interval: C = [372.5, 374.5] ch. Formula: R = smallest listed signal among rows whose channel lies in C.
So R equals 33.4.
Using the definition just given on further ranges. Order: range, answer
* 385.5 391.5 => 35.1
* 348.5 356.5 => 25.9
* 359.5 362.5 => 26.8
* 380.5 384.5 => 33.7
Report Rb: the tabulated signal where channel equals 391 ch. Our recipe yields 37.5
